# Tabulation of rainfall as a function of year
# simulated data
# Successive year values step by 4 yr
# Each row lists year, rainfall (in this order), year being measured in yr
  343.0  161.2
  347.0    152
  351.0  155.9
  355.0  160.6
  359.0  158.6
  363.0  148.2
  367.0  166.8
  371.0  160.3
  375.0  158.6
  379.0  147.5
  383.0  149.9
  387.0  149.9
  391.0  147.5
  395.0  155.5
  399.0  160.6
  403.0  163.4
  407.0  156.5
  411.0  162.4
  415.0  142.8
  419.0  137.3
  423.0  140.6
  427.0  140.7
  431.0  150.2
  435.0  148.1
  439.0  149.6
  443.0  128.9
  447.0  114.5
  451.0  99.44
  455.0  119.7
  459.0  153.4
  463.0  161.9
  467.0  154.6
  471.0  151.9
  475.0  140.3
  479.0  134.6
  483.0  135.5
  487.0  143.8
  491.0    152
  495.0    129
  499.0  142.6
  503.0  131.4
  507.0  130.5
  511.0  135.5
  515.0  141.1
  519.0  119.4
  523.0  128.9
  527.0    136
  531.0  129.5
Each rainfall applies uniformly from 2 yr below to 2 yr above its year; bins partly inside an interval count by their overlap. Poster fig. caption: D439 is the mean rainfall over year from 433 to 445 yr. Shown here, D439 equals 142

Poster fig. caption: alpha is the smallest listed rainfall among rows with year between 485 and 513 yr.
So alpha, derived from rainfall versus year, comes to 129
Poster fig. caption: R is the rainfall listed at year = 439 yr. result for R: 149.6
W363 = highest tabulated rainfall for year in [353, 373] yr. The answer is 166.8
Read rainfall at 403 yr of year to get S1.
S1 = 163.4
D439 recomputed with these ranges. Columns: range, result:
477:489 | 138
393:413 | 160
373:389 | 151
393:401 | 158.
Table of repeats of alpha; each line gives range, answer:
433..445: 128.9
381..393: 147.5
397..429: 137.3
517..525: 119.4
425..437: 140.7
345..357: 152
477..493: 134.6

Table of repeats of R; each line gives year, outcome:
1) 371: 160.3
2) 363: 148.2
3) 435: 148.1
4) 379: 147.5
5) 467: 154.6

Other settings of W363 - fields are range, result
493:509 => 142.6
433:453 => 149.6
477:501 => 152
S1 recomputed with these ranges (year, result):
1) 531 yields 129.5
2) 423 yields 140.6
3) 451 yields 99.44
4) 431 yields 150.2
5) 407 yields 156.5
